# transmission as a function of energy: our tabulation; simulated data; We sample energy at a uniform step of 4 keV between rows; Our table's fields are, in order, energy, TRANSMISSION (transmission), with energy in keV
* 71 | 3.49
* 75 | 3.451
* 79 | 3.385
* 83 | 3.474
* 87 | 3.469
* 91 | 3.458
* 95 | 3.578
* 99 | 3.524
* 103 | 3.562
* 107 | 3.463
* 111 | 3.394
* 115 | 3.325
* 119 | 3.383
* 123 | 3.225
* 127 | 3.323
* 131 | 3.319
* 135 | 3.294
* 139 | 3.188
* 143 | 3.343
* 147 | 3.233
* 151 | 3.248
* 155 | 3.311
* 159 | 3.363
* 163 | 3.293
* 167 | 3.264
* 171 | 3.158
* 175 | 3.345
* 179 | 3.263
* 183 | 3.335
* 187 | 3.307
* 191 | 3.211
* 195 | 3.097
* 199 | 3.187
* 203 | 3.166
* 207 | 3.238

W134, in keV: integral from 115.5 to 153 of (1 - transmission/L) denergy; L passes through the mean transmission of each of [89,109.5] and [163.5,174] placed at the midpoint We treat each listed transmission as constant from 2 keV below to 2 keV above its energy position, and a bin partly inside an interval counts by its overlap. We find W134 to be 0.98 keV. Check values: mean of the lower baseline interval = 3.51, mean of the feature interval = 3.29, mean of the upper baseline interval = 3.24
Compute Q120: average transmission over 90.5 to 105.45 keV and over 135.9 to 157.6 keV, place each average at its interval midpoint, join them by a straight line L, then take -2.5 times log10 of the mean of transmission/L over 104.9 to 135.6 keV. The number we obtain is 0.022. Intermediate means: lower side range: 3.54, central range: 3.34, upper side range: 3.27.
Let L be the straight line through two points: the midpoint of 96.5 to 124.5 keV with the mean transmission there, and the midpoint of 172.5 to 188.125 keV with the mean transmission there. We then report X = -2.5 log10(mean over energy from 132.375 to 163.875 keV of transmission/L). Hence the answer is 0.02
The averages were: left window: 3.42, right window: 3.31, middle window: 3.28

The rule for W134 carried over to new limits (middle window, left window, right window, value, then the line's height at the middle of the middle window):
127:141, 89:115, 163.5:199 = 0.47 keV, 3.39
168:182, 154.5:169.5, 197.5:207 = 0.02 keV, 3.27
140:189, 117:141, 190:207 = -0.88 keV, 3.23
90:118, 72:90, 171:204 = -0.55 keV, 3.4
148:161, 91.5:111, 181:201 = 0.16 keV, 3.34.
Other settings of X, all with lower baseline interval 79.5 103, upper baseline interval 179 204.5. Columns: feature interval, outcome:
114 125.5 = 0.035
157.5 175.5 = 0.005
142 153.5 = 0.024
